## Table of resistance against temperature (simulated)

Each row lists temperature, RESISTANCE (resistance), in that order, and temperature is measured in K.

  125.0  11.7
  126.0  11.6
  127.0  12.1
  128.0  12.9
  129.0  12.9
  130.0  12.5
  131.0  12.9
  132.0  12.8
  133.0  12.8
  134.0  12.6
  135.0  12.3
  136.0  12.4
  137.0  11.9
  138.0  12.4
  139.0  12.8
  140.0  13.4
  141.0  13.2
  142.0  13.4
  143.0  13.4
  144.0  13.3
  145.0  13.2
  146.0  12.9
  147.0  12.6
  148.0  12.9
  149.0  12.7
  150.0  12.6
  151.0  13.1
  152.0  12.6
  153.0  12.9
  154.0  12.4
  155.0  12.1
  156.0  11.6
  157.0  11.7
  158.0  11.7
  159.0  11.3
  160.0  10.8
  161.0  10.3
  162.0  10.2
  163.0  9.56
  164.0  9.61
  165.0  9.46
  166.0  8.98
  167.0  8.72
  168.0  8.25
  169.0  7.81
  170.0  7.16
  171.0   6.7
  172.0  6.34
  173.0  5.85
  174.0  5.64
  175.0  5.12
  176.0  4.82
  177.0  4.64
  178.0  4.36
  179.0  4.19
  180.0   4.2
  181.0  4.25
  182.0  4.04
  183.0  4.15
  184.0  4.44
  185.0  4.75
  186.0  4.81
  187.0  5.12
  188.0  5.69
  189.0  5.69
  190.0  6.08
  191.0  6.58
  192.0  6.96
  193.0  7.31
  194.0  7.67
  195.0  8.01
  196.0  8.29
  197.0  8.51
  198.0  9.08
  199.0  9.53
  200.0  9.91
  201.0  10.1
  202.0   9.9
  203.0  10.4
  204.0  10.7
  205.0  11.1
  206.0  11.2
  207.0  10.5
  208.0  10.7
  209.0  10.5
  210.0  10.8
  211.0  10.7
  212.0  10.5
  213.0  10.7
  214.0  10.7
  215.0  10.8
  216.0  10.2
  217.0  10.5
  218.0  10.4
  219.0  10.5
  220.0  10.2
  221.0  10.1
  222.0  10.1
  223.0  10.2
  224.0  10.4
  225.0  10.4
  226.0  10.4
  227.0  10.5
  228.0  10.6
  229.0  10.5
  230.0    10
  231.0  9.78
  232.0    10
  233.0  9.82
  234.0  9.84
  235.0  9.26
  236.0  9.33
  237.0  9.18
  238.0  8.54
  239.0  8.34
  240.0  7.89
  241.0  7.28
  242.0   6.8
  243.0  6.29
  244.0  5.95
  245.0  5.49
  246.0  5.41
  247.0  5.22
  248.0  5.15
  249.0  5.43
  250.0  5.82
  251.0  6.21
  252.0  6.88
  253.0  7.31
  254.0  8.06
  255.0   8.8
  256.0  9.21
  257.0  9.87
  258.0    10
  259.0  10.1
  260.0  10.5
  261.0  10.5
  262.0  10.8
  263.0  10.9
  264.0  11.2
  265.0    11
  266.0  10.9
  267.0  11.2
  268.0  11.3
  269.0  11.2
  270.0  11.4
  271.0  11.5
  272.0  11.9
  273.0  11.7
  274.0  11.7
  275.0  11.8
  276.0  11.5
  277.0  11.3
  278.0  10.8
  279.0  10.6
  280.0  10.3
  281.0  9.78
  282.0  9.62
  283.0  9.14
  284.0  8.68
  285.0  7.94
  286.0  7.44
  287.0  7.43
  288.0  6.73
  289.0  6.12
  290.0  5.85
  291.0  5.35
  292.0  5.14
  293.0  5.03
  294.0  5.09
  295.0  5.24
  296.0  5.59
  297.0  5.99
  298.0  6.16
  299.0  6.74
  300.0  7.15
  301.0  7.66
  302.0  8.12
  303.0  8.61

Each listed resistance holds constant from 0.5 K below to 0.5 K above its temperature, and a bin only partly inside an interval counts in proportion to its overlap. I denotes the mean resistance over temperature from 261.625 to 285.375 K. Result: 10.8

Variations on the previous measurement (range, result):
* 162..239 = 8.46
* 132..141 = 12.6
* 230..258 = 7.76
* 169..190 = 5.19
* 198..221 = 10.4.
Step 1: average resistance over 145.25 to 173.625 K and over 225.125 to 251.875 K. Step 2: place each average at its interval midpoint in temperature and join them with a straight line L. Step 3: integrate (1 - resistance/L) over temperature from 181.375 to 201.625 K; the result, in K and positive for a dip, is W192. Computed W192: 5.57 K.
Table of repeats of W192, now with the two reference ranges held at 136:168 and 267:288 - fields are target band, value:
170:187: 9.7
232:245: 3.1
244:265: 4.8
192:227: 3.5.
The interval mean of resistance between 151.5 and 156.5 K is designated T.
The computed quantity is 12.3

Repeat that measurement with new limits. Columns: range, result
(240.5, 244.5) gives 6.58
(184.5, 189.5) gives 5.21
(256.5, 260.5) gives 10.1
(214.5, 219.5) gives 10.5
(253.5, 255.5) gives 8.43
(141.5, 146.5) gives 13.2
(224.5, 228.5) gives 10.5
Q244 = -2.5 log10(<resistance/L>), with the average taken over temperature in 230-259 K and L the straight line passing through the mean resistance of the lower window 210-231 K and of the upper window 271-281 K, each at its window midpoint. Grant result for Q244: 0.34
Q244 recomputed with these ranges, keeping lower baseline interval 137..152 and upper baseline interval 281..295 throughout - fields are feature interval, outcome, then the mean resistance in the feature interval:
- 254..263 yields -0.21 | 9.92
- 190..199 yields 0.36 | 7.8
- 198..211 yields 0.00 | 10.4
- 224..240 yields -0.05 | 9.73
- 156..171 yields 0.25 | 9.65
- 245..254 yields 0.38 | 6.02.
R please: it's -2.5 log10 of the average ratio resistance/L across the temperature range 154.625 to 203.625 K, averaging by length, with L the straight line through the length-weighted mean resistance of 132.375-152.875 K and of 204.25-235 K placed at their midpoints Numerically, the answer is 0.47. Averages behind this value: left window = 12.8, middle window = 7.6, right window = 10.4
